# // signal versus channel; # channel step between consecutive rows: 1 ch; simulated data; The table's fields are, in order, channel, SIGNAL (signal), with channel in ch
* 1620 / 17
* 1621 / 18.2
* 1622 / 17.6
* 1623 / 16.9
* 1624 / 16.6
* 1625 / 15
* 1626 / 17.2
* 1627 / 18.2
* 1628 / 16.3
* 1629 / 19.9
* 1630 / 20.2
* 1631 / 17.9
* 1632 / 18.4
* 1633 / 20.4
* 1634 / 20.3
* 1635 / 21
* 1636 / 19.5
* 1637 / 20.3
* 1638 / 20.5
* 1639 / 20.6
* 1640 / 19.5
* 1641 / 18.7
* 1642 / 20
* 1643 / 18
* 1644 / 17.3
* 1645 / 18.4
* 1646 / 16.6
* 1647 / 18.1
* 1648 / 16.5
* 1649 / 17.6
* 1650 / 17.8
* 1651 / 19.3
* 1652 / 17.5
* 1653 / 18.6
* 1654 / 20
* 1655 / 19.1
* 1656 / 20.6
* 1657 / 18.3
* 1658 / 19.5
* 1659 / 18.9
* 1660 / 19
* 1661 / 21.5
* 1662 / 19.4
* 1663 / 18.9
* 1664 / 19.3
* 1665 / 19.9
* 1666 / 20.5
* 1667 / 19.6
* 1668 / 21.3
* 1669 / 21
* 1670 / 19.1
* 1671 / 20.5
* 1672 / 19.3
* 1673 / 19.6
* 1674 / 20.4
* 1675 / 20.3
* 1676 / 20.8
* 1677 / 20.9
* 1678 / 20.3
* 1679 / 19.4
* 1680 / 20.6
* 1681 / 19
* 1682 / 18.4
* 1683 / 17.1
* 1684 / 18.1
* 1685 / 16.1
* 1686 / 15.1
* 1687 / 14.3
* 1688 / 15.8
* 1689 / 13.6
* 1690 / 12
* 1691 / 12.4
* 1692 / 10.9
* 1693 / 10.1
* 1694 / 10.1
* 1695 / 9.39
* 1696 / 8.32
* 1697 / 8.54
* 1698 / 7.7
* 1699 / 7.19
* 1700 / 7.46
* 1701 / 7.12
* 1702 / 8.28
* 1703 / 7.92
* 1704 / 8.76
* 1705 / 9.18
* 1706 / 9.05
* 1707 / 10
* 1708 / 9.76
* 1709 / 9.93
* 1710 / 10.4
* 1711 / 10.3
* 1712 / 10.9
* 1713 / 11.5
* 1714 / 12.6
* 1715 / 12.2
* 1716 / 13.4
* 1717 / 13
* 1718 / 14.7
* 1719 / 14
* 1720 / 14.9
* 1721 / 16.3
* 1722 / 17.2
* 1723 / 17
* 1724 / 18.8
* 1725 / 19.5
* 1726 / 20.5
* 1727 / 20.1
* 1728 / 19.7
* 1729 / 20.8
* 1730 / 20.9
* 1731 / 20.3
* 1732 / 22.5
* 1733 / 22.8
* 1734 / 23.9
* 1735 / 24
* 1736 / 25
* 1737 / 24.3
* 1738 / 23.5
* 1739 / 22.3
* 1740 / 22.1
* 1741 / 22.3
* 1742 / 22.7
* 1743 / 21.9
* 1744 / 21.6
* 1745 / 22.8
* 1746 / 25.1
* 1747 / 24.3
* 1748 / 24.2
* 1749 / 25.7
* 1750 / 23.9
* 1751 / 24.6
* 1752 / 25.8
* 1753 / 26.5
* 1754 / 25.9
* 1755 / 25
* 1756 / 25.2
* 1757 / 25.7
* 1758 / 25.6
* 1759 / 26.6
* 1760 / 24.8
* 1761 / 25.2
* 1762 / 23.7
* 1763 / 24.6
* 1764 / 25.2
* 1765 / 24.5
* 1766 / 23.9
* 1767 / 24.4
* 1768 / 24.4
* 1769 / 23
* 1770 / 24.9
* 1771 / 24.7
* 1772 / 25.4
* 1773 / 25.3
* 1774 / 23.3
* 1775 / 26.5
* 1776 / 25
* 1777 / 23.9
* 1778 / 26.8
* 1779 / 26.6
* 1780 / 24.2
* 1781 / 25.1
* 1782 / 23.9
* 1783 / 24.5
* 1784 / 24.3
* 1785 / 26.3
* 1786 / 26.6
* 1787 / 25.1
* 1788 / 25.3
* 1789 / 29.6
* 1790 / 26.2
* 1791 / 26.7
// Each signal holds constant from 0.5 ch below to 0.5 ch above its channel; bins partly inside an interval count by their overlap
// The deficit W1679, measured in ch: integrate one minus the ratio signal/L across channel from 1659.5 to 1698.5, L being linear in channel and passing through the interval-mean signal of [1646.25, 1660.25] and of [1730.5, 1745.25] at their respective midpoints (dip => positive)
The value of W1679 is 5.63 ch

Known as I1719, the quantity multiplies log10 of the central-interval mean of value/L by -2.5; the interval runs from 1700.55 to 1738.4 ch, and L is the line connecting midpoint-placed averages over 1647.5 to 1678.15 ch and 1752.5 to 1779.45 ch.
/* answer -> 0.406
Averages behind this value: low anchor 19.5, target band 15.6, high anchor 25.1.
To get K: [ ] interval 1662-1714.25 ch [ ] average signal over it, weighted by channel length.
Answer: 14.5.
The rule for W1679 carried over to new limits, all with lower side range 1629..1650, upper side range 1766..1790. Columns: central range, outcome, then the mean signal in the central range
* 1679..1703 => 9.77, 12.6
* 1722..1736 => 1.31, 20.8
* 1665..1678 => 0.10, 20.3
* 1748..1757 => -0.47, 25.3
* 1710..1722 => 4.97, 13.1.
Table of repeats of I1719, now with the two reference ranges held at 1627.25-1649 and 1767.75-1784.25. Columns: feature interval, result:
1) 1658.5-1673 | 0.014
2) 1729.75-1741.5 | 0.011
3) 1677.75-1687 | 0.160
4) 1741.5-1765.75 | -0.033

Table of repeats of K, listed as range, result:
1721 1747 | 21.6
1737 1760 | 24.3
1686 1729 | 12.4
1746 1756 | 25.1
